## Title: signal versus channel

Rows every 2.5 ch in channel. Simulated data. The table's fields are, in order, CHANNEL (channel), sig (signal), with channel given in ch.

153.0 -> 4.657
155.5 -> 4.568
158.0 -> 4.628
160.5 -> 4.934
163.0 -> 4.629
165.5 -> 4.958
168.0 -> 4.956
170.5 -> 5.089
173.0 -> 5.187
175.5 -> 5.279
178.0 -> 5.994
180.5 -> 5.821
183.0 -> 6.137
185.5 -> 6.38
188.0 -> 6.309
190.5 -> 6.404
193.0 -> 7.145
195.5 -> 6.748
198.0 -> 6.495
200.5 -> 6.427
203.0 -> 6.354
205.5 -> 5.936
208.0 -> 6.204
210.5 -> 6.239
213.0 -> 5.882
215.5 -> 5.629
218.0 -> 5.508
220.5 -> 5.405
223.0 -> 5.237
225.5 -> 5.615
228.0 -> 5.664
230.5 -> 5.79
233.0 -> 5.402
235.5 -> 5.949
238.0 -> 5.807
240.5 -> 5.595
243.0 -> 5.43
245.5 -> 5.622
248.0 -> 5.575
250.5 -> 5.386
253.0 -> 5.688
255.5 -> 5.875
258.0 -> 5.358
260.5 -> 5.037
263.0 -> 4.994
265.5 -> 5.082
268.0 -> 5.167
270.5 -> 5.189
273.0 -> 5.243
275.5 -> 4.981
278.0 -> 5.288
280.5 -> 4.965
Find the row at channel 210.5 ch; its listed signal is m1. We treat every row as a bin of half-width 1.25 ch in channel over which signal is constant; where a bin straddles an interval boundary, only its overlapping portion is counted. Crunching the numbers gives 6.239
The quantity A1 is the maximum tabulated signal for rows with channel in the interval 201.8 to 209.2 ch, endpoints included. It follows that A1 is 6.354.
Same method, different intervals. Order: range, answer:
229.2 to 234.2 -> 5.79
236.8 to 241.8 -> 5.807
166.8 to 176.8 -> 5.279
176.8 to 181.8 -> 5.994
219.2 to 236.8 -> 5.949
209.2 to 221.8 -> 6.239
